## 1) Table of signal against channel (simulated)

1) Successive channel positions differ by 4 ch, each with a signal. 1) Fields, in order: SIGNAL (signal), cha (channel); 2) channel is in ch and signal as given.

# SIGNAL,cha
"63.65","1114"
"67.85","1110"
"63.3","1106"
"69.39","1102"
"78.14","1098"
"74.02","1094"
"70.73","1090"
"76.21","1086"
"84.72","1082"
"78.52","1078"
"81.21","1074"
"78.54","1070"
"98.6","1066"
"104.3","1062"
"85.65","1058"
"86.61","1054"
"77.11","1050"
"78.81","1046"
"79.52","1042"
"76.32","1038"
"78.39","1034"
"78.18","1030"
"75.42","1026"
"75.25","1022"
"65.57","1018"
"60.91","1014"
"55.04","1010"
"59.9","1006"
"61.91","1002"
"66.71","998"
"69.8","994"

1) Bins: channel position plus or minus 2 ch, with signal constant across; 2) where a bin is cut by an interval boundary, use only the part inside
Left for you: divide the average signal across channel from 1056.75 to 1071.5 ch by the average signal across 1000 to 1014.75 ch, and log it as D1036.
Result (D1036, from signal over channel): 1.6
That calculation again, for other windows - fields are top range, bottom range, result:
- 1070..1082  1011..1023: 1.23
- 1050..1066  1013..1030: 1.29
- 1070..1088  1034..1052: 1.03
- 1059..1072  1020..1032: 1.22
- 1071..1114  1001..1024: 1.17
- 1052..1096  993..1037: 1.23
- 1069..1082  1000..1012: 1.36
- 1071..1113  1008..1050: 1.02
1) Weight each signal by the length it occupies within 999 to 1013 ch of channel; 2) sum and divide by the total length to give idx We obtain 59.6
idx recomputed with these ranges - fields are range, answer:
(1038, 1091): 83.1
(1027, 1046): 78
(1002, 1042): 69.6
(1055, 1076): 89.5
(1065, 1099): 79.6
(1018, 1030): 74.2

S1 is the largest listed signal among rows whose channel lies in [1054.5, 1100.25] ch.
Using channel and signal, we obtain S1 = 104.3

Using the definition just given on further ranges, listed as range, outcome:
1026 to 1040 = 78.39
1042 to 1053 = 79.52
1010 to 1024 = 75.25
